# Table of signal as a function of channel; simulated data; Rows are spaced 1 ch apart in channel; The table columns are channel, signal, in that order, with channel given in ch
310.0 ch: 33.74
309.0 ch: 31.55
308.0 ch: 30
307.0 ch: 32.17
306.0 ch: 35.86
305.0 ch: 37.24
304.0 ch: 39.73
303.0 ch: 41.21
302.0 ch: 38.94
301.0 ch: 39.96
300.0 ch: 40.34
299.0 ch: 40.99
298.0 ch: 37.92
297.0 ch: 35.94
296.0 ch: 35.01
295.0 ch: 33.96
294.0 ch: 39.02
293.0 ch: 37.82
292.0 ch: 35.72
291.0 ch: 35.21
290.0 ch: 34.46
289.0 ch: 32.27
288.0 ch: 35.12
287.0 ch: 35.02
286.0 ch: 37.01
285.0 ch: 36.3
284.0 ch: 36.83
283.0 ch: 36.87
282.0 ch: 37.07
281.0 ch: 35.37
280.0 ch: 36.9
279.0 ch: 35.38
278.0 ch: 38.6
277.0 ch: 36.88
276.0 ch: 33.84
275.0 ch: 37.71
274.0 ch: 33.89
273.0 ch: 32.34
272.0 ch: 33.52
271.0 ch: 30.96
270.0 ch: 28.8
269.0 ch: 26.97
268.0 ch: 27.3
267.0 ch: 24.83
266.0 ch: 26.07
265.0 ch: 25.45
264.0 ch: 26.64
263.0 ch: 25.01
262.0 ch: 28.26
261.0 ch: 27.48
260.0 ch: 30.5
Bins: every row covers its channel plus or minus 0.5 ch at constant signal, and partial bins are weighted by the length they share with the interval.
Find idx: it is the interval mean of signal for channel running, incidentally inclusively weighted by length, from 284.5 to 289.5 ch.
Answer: 35.1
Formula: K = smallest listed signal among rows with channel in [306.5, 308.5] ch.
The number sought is 30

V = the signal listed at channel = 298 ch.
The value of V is 37.92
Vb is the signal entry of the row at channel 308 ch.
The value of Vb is 30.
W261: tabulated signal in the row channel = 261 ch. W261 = 27.48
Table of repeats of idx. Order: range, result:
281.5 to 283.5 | 37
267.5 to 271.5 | 28.5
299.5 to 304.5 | 40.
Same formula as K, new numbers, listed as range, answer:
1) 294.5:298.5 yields 33.96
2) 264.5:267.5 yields 24.83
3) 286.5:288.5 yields 35.02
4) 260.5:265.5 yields 25.01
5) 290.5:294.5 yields 35.21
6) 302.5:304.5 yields 39.73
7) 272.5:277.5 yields 32.34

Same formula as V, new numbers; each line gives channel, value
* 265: 25.45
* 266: 26.07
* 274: 33.89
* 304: 39.73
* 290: 34.46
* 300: 40.34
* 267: 24.83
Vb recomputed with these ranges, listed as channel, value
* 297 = 35.94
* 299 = 40.99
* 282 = 37.07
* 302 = 38.94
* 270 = 28.8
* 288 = 35.12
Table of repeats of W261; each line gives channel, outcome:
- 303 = 41.21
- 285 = 36.3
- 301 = 39.96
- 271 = 30.96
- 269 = 26.97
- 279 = 35.38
